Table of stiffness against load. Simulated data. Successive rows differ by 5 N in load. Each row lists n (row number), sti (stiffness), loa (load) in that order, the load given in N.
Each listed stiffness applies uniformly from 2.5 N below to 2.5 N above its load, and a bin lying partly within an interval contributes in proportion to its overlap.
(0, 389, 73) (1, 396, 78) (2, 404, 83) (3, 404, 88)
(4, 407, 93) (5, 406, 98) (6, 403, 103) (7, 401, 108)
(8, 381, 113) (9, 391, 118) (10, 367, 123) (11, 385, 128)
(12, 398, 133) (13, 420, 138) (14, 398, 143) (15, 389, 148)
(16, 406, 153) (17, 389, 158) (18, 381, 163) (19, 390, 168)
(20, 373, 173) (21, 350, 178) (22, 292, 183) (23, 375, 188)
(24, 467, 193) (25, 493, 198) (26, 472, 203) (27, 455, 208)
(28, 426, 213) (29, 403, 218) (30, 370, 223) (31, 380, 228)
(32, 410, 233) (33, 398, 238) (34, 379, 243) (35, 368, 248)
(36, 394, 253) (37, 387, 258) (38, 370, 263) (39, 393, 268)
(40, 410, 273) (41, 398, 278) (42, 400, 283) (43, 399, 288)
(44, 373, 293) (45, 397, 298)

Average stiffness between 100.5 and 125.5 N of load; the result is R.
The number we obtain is 389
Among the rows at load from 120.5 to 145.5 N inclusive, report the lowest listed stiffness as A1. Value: 367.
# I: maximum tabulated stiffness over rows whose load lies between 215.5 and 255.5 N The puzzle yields 410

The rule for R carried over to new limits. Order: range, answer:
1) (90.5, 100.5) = 406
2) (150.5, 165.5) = 392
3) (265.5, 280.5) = 400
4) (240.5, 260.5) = 382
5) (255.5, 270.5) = 383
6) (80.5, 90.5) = 404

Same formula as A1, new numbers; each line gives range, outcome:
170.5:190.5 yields 292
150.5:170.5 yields 381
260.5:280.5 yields 370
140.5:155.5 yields 389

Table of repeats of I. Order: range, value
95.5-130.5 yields 406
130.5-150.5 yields 420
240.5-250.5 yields 379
